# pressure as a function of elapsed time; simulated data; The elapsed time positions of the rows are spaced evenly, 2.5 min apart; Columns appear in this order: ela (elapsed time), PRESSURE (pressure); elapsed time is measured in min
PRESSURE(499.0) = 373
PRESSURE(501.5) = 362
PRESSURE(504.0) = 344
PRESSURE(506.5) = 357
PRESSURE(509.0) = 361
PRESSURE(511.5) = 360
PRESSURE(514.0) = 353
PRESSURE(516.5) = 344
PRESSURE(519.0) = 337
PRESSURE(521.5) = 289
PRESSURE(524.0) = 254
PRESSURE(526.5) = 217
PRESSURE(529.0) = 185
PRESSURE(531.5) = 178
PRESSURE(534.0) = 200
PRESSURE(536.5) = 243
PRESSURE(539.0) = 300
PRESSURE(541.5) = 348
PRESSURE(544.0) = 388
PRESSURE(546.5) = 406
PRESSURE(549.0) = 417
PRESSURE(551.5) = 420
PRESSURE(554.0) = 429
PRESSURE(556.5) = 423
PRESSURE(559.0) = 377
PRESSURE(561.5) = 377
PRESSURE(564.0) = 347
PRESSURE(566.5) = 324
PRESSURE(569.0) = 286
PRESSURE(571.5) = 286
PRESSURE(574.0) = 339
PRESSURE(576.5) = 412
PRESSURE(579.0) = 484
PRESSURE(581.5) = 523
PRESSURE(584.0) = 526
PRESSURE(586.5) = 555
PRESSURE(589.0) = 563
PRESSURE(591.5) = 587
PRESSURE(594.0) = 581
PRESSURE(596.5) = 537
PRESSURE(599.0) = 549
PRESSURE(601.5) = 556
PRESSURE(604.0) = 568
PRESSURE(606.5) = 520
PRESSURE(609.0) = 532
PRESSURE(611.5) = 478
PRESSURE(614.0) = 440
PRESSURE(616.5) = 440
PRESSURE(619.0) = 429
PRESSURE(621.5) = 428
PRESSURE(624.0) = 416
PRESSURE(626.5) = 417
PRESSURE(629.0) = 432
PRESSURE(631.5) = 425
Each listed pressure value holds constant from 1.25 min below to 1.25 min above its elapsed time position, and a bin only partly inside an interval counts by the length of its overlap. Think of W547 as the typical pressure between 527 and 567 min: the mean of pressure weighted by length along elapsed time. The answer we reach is 333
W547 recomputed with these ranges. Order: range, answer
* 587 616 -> 535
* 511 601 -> 383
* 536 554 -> 370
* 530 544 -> 265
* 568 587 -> 423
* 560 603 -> 461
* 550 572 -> 366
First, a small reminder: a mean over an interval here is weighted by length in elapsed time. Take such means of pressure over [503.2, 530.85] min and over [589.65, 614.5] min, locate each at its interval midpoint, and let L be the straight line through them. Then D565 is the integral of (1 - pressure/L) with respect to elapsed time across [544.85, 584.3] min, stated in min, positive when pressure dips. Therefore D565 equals 3.5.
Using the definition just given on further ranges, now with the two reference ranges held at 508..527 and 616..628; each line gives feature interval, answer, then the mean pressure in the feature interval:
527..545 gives 4.2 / 259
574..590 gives -4.6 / 496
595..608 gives -4.6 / 546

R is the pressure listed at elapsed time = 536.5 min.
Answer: 243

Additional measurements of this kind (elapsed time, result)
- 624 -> 416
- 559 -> 377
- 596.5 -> 537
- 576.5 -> 412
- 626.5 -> 417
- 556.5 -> 423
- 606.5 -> 520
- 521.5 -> 289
